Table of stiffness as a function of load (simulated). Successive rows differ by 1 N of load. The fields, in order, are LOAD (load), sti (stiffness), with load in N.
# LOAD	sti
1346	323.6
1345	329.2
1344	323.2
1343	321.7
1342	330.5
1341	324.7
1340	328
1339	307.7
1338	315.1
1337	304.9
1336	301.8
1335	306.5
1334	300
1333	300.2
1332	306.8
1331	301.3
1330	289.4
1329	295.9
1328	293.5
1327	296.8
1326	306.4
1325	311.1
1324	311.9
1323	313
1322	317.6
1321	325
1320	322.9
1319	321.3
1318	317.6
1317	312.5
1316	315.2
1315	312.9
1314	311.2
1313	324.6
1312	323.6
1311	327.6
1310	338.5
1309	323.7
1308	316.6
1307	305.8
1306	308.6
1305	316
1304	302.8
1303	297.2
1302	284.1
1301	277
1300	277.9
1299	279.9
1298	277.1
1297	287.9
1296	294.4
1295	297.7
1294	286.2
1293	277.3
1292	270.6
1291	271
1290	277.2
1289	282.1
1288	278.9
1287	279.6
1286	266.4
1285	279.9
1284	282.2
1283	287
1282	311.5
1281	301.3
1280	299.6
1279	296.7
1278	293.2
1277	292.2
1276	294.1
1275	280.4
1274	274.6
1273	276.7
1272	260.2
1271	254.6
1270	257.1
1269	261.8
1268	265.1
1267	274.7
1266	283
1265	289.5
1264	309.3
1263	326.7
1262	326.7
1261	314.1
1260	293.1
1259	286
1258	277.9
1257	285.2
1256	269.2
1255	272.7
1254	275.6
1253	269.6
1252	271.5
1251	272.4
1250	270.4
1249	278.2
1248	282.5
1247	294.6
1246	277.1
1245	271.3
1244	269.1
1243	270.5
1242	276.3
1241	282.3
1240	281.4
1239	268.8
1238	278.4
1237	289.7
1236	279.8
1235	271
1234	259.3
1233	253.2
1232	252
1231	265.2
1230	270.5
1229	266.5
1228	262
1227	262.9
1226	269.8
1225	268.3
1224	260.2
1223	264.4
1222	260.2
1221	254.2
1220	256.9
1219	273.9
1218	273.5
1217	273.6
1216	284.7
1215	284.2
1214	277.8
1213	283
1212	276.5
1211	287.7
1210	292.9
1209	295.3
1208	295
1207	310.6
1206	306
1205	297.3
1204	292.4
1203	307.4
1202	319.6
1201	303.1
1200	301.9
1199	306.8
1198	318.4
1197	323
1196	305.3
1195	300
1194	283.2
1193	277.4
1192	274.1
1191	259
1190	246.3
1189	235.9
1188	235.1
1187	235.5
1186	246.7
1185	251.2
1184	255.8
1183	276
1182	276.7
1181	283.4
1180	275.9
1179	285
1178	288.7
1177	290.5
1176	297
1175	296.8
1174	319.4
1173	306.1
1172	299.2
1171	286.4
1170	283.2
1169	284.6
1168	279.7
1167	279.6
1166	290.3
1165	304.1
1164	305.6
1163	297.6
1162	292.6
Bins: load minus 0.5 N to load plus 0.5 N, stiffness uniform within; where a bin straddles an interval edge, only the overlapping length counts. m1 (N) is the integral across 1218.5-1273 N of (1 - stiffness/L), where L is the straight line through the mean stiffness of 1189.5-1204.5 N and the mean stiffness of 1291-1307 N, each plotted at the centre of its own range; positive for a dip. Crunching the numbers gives 3.2 N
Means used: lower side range 295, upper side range 289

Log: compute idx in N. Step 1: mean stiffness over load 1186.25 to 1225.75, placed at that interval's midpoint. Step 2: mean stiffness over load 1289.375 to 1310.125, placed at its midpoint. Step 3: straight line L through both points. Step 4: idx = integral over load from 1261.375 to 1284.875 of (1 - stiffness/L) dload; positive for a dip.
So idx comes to 0.22 N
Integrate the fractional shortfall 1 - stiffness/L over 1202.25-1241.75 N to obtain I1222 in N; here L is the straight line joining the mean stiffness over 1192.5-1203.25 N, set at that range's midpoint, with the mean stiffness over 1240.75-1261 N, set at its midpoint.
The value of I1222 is 2.1 N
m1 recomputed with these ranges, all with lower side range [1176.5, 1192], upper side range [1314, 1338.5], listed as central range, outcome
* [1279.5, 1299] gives 0.79 N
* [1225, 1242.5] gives 0.57 N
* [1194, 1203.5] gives -1.43 N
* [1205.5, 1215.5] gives -0.72 N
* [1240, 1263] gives 0.20 N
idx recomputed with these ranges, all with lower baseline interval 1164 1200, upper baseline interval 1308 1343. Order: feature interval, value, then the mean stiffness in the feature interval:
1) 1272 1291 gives 1.15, 285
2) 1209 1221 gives 0.46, 278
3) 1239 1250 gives 0.67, 278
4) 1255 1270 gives 0.55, 288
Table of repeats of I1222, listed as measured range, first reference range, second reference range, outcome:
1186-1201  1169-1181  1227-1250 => 0.43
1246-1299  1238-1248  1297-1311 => 0.96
